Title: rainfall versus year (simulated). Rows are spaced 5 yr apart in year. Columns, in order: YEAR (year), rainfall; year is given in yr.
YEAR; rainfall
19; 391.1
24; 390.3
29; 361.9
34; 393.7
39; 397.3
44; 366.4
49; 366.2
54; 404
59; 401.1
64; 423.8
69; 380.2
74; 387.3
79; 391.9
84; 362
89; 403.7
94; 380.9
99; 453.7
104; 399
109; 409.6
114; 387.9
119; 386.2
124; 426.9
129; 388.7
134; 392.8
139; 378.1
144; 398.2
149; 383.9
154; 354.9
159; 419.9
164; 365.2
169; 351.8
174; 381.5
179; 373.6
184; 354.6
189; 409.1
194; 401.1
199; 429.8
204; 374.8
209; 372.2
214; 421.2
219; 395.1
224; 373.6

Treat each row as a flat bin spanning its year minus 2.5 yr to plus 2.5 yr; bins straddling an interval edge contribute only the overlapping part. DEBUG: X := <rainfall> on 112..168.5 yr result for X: 388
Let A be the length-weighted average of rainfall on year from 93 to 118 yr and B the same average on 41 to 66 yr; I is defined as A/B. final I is 1.04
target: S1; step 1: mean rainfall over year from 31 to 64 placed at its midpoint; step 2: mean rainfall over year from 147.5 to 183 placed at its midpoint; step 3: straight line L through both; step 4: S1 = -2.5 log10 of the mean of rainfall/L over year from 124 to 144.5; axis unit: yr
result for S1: -0.04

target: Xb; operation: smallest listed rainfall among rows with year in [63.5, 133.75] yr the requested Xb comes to 362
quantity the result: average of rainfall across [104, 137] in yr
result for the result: 398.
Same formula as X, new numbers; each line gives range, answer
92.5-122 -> 404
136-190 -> 378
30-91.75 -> 389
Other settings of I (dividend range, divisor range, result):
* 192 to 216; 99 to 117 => 0.98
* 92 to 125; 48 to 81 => 1.03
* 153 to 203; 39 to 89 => 0.99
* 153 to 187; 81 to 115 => 0.93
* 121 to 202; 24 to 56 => 1.02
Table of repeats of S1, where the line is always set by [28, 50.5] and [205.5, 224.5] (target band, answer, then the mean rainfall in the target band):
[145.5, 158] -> 0.03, 378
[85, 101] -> -0.07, 407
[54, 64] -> -0.08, 408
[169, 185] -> 0.06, 369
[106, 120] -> -0.03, 396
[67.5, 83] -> -0.01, 385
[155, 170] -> 0.02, 379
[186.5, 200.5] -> -0.06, 412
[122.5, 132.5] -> -0.05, 404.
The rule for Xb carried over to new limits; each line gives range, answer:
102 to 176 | 351.8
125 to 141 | 378.1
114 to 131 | 386.2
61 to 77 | 380.2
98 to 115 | 387.9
